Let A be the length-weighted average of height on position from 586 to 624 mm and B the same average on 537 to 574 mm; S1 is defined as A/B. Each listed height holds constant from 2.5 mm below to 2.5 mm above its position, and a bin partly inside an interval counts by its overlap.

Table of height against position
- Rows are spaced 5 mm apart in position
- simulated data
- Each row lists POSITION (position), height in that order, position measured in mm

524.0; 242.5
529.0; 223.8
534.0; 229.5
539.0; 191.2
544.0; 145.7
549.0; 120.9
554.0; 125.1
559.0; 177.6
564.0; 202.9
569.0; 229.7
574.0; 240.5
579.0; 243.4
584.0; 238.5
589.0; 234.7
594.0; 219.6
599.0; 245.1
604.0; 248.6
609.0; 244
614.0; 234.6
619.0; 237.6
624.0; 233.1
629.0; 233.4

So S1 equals 1.36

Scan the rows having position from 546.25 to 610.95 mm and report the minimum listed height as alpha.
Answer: 120.9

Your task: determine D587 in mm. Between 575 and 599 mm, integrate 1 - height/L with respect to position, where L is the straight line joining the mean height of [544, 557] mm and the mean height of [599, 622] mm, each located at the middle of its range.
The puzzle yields -4.8 mm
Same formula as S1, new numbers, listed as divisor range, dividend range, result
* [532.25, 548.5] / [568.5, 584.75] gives 1.34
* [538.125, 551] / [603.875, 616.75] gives 1.62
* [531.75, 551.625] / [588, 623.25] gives 1.39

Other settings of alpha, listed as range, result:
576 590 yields 234.7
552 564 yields 125.1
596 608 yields 245.1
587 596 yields 219.6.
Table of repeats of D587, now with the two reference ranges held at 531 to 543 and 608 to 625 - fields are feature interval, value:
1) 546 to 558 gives 4.5 mm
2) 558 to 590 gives -1.0 mm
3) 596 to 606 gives -0.6 mm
